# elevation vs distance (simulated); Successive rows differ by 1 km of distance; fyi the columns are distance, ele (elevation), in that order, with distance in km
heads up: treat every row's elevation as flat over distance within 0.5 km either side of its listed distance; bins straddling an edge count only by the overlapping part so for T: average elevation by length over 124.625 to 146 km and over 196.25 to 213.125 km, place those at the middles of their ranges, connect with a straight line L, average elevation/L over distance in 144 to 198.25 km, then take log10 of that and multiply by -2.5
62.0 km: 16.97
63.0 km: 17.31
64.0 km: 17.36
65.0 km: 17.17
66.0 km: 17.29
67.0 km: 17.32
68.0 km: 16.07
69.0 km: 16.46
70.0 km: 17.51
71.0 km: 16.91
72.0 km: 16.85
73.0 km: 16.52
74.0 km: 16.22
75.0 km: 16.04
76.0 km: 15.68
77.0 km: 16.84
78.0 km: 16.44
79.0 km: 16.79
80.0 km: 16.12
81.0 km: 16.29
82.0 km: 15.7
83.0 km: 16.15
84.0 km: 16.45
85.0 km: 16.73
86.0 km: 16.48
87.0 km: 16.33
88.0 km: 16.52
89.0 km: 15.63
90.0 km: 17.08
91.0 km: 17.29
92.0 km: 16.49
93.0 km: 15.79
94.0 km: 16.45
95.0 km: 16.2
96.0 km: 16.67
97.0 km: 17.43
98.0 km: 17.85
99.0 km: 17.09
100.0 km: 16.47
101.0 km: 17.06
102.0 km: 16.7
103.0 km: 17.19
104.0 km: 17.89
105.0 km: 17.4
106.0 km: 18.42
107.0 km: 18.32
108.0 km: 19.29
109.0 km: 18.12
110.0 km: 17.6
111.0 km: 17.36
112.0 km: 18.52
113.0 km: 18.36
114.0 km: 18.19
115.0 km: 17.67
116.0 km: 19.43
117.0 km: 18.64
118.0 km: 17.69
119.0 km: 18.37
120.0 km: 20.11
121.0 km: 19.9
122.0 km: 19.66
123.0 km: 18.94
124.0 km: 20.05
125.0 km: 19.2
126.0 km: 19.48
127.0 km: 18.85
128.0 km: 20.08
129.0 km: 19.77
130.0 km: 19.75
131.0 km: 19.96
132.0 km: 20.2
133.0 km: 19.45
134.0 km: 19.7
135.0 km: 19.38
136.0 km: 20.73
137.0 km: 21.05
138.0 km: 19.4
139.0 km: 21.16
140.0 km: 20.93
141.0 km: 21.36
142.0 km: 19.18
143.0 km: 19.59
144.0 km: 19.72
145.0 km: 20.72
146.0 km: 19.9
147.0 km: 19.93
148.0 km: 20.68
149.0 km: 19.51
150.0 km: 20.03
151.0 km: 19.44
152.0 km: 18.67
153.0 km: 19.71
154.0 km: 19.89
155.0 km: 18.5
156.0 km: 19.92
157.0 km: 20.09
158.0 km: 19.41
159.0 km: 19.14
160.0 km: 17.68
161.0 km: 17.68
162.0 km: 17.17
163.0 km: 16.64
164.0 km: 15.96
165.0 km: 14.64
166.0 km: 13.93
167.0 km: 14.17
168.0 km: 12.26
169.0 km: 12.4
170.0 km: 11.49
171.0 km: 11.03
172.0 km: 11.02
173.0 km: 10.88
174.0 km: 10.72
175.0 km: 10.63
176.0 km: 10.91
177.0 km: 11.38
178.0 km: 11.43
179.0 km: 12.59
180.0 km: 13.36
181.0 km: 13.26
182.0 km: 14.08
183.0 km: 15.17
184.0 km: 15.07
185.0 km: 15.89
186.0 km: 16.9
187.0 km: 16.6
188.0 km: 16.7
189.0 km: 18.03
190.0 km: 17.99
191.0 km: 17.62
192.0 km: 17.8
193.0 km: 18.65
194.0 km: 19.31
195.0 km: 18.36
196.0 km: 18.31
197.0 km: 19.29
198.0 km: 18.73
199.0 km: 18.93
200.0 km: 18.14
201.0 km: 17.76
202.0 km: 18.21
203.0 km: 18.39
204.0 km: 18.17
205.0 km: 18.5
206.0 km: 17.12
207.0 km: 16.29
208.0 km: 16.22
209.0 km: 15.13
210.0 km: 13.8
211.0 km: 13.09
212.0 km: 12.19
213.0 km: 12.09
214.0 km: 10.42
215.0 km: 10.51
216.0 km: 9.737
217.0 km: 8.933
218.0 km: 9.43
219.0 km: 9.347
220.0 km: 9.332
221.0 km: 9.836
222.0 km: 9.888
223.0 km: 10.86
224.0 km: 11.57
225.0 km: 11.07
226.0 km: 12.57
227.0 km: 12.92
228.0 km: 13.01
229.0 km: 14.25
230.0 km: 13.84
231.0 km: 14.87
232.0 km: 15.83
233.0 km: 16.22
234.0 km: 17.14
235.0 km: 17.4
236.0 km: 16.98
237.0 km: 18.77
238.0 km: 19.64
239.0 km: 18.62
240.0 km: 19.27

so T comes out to 0.12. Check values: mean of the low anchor 20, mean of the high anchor 16.7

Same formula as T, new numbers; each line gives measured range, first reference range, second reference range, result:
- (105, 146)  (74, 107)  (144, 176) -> -0.16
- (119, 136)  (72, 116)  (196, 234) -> -0.21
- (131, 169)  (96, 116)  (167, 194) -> -0.20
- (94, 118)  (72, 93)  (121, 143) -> 0.02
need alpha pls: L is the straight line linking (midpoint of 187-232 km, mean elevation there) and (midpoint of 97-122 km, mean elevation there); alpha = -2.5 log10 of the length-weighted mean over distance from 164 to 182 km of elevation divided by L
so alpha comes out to 0.285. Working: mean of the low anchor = 18.1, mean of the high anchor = 14.7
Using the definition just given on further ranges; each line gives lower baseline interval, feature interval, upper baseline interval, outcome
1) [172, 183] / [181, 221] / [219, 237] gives -0.22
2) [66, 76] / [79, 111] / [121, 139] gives 0.06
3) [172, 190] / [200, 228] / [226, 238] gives 0.13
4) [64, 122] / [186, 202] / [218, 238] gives -0.25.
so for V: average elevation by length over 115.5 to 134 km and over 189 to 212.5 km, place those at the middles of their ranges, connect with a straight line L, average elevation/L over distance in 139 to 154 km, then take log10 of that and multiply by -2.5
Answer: -0.07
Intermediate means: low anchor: 19.4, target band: 20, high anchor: 17.3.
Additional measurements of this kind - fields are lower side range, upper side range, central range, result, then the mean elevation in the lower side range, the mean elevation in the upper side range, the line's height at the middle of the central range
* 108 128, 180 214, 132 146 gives -0.11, 18.8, 16.6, 18.2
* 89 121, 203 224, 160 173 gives 0.06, 17.7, 12.7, 14.8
